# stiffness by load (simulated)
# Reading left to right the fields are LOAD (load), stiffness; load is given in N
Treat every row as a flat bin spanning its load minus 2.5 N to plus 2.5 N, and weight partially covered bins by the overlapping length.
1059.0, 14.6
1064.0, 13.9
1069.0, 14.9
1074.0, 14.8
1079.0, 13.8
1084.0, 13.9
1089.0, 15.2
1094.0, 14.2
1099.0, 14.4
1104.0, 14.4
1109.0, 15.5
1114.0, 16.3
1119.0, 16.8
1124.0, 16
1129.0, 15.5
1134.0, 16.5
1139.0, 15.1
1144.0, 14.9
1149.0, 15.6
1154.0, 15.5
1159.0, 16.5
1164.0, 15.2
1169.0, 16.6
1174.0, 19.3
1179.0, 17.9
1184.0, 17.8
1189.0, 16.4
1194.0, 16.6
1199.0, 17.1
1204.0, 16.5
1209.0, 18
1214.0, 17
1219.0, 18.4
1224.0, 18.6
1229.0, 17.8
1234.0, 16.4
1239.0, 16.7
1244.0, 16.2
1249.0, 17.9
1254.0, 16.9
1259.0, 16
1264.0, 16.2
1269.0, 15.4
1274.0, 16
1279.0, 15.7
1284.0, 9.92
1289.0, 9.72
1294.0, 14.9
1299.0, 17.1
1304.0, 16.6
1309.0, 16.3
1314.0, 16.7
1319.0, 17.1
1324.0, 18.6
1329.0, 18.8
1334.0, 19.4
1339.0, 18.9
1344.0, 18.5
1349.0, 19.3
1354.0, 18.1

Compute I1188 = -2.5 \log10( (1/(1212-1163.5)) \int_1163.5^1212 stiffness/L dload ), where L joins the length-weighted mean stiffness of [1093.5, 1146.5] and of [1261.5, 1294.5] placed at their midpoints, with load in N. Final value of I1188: -0.16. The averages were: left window 15.5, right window 13.9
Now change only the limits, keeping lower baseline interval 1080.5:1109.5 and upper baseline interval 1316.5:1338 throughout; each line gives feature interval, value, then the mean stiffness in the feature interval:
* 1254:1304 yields 0.19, 14.8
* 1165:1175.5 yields -0.11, 17.4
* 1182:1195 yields -0.05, 16.9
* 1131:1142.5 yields -0.03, 15.7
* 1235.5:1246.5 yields 0.04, 16.4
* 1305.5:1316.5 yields 0.11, 16.5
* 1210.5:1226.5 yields -0.09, 18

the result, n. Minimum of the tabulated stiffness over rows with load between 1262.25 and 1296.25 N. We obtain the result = 9.72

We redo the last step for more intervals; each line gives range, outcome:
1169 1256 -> 16.2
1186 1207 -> 16.4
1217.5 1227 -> 18.4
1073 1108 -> 13.8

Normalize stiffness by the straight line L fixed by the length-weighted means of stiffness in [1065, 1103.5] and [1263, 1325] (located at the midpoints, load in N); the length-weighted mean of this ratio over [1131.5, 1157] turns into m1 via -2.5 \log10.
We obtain -0.062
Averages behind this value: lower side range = 14.4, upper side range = 15.3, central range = 15.5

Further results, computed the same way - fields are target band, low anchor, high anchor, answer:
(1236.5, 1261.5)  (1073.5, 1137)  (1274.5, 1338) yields -0.066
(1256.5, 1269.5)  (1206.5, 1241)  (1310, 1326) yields 0.099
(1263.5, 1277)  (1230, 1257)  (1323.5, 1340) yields 0.110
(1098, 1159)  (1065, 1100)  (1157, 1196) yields 0.007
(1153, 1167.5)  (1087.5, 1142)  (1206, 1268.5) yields 0.017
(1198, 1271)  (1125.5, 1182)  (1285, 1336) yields -0.048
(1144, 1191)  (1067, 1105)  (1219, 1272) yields -0.065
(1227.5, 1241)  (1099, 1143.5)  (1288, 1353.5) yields -0.023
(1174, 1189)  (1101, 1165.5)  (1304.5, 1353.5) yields -0.100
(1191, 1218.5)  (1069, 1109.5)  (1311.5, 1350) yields -0.050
